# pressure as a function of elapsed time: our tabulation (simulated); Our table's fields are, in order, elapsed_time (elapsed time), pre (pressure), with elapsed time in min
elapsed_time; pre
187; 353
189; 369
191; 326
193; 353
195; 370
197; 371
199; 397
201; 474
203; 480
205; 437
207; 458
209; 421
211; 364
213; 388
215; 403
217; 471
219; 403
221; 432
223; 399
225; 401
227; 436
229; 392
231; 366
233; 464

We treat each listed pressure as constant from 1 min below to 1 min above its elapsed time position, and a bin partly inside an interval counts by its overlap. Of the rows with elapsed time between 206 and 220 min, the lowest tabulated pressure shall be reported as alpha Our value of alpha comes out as 364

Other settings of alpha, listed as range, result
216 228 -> 399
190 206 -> 326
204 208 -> 437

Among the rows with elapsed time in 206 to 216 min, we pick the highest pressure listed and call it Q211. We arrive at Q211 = 458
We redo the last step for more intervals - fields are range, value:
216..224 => 471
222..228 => 436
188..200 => 397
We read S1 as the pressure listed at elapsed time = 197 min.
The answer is 371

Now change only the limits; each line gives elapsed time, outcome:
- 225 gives 401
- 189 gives 369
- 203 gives 480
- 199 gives 397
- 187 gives 353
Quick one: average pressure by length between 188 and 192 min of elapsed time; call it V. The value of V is 348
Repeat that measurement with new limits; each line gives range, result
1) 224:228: 418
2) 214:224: 422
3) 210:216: 385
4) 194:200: 379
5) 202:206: 458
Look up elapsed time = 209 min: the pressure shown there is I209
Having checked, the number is 421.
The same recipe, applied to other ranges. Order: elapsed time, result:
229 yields 392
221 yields 432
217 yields 471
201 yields 474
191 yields 326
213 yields 388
